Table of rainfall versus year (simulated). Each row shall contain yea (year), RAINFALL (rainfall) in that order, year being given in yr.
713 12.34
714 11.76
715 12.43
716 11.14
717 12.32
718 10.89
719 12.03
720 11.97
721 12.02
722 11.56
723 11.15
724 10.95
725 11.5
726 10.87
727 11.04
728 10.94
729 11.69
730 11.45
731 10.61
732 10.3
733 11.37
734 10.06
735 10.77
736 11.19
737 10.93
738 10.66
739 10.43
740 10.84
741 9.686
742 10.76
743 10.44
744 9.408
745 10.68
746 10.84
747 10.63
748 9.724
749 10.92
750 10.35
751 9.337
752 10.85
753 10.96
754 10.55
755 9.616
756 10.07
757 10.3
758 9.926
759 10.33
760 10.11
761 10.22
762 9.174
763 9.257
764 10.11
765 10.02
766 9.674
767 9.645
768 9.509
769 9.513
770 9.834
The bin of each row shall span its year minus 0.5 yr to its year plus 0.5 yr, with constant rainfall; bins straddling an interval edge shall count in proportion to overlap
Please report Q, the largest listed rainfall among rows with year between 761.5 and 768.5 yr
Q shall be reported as 10.11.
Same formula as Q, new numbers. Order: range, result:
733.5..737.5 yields 11.19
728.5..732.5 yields 11.69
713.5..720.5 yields 12.43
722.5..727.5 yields 11.5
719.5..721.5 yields 12.02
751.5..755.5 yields 10.96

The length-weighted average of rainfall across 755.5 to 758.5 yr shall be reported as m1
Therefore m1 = 10.1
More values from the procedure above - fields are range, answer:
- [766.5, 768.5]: 9.58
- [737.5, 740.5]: 10.6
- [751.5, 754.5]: 10.8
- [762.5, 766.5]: 9.77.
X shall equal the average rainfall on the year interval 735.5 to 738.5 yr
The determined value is 10.9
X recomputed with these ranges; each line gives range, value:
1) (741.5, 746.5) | 10.4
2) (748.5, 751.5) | 10.2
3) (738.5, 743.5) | 10.4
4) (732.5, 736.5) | 10.8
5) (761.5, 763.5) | 9.22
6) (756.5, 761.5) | 10.2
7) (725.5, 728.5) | 10.9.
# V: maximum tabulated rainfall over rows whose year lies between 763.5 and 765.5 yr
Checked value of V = 10.11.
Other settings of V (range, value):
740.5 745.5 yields 10.76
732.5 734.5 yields 11.37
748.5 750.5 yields 10.92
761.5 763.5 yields 9.257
